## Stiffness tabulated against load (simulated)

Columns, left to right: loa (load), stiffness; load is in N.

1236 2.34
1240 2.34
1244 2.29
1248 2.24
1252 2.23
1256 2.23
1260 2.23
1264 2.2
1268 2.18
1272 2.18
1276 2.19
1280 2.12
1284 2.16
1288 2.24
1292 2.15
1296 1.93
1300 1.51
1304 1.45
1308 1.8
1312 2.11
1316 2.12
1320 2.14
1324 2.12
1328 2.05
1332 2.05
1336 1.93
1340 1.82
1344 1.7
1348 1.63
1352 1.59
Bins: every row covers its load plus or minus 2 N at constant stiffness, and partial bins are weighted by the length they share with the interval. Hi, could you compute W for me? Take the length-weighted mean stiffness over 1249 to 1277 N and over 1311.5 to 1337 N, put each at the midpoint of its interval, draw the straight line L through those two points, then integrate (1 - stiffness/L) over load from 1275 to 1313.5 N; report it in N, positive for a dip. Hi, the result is 3.3 N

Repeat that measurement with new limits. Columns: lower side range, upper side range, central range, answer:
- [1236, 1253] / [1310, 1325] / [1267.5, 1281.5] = 0.32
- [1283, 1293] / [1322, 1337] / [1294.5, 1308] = 3.14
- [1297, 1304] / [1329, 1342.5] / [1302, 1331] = -4.08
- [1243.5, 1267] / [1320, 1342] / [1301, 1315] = 1.91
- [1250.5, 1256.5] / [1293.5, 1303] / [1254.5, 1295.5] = -4.23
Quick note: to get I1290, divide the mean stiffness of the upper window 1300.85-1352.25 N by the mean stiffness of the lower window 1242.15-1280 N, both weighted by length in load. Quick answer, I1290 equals 0.9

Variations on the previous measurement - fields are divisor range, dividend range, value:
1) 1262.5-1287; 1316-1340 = 0.94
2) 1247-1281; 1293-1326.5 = 0.87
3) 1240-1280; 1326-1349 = 0.84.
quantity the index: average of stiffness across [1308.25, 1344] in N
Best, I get 2.01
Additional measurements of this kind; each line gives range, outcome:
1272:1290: 2.18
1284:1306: 1.88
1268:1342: 2.01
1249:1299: 2.16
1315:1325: 2.13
